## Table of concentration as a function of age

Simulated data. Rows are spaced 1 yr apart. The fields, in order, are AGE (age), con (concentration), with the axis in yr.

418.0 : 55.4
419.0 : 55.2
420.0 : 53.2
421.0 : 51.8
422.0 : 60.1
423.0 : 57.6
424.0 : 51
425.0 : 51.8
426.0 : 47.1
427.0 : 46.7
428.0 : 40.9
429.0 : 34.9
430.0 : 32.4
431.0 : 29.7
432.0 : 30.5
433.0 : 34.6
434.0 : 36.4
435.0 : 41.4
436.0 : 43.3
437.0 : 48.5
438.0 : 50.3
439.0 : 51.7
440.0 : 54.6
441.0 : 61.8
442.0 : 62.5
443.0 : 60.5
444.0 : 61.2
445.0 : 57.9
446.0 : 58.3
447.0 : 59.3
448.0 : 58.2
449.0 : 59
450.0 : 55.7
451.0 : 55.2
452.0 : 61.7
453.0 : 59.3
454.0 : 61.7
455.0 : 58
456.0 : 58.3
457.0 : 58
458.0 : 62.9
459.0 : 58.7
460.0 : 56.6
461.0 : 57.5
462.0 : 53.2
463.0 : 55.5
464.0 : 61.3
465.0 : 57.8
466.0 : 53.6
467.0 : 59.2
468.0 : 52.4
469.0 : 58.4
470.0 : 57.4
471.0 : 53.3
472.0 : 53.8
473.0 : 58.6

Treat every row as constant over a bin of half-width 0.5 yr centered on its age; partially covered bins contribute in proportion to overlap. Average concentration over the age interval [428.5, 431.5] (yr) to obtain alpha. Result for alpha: 32.3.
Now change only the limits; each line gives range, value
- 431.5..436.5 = 37.2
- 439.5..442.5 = 59.6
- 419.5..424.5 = 54.7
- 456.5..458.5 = 60.5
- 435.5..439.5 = 48.5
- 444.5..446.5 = 58.1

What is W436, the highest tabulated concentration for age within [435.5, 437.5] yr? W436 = 48.5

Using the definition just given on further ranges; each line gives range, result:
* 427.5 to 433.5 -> 40.9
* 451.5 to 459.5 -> 62.9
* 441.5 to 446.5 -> 62.5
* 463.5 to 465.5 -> 61.3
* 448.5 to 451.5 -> 59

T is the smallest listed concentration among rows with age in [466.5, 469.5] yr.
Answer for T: 52.4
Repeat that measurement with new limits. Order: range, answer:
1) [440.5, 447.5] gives 57.9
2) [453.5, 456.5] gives 58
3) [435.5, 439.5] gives 43.3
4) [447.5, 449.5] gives 58.2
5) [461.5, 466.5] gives 53.2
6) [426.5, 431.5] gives 29.7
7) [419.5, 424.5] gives 51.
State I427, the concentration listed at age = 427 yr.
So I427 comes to 46.7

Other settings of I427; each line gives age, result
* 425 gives 51.8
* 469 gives 58.4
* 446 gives 58.3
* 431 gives 29.7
